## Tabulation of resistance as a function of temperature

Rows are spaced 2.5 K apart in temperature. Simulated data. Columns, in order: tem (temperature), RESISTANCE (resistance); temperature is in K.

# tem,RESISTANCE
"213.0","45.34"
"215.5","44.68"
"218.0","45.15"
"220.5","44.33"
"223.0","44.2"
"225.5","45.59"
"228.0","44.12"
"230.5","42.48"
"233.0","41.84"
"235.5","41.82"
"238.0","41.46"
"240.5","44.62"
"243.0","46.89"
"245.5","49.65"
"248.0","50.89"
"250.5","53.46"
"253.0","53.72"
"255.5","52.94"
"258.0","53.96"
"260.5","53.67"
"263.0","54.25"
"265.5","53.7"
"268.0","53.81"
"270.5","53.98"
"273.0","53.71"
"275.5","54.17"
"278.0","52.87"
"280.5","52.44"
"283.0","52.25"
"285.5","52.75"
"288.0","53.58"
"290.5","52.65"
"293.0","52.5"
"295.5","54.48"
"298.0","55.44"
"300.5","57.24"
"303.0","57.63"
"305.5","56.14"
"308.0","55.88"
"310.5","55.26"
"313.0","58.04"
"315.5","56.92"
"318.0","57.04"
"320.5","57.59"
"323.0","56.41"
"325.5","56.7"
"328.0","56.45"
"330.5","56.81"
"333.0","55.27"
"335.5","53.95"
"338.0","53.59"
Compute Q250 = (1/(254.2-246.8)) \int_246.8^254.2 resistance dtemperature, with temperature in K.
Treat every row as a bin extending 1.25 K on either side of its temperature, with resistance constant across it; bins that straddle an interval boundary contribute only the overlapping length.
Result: 52.7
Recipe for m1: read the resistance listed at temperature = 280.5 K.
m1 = 52.44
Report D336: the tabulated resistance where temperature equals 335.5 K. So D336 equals 53.95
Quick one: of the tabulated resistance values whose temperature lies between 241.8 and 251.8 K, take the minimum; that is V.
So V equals 46.89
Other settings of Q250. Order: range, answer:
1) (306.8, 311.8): 55.6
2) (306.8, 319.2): 56.6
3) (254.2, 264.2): 53.7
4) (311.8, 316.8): 57.5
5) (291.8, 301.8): 54.9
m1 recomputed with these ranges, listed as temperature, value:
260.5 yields 53.67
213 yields 45.34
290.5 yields 52.65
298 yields 55.44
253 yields 53.72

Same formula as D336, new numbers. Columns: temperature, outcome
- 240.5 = 44.62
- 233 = 41.84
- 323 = 56.41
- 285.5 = 52.75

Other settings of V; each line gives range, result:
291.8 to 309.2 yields 52.5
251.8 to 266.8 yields 52.94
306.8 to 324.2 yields 55.26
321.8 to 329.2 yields 56.41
